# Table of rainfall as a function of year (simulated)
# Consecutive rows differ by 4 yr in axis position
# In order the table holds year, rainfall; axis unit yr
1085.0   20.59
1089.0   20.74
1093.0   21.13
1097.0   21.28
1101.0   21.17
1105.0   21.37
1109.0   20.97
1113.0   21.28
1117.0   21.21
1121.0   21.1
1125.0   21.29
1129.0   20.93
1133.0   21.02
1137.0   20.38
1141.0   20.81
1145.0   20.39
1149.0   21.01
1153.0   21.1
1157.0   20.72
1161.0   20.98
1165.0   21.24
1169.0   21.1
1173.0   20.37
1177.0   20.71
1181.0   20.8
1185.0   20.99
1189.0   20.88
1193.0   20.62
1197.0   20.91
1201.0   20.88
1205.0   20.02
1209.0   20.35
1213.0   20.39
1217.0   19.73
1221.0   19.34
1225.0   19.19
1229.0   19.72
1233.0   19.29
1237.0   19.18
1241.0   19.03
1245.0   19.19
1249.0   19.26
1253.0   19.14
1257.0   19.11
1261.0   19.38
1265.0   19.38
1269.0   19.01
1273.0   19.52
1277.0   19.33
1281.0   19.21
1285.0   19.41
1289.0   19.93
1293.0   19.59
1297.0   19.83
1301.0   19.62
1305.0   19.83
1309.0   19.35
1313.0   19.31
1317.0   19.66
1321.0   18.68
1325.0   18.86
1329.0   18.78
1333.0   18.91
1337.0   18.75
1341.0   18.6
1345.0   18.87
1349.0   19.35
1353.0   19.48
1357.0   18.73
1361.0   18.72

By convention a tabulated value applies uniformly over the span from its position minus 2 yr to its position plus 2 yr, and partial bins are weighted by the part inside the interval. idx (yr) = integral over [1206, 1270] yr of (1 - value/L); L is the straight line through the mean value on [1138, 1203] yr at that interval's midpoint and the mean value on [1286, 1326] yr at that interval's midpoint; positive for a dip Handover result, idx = 2.31 yr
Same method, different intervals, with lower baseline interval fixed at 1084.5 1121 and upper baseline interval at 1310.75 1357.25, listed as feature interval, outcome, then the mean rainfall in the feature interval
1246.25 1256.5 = 0.3 yr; 19.2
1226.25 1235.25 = 0.2 yr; 19.5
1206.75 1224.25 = 0.2 yr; 19.9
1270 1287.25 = 0.1 yr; 19.4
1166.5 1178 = -0.2 yr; 20.8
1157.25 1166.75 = -0.2 yr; 21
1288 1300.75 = -0.3 yr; 19.7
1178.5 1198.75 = -0.5 yr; 20.8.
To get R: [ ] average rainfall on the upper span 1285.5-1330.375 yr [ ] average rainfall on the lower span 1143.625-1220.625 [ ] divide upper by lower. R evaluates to 0.94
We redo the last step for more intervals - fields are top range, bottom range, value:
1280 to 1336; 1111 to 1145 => 0.92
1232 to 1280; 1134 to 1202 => 0.92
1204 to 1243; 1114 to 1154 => 0.94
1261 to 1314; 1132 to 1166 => 0.94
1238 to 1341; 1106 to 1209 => 0.92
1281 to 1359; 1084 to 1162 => 0.92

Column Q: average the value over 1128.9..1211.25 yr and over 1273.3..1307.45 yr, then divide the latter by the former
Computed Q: 0.9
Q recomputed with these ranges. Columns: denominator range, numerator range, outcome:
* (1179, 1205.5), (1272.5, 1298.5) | 0.94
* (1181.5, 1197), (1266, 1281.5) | 0.93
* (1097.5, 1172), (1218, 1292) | 0.92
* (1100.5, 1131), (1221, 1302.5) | 0.91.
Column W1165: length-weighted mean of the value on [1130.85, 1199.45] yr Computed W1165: 20.8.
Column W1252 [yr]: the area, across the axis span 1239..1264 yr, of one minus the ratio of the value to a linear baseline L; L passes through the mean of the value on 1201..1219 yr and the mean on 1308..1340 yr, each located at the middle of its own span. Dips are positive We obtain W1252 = 0.7 yr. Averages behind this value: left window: 20.2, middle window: 19.2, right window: 19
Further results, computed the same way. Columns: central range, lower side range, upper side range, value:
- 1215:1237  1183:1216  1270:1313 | 0.94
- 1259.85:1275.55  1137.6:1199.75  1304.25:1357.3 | 0.35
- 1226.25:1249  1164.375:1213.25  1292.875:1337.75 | 0.99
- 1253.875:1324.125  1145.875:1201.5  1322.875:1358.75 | 0.43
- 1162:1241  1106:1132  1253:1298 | -0.19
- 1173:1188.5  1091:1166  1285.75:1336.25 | -0.18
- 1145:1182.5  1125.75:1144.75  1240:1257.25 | -0.91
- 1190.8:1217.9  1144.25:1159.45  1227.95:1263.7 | -0.67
